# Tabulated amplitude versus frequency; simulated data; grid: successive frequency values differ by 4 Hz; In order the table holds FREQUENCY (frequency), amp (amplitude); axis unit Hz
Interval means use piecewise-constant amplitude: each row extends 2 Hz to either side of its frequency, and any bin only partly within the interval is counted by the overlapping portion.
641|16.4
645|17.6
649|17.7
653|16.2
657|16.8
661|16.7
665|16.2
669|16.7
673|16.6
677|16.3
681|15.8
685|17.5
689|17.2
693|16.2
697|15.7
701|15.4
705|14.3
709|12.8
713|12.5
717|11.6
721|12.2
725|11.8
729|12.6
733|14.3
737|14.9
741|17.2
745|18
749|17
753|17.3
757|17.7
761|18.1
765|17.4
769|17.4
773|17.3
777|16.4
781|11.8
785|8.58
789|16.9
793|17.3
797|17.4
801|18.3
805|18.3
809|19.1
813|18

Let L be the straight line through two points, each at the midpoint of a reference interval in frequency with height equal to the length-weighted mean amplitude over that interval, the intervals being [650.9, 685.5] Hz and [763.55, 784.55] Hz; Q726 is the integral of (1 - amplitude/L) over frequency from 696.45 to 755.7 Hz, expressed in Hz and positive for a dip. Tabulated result 5.2 Hz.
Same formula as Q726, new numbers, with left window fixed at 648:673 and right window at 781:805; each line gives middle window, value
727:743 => 1.30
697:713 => 2.12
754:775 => -2.32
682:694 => -0.36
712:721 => 2.32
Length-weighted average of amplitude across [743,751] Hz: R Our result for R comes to 17.5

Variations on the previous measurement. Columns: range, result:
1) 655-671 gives 16.6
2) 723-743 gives 14.2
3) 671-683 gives 16.2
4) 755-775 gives 17.6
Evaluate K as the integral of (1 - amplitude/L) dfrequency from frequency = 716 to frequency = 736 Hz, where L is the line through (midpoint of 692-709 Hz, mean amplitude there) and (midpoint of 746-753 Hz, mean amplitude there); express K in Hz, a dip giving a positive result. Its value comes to 4.4 Hz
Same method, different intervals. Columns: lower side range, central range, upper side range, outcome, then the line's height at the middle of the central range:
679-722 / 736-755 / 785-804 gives -1.7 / 15.6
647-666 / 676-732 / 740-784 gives 7.8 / 16.7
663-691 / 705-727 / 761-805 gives 5.4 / 16.4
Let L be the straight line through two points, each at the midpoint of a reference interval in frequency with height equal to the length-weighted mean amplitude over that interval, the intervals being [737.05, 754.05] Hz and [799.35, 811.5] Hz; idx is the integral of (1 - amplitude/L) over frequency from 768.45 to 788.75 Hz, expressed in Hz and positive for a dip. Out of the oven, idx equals 4.1 Hz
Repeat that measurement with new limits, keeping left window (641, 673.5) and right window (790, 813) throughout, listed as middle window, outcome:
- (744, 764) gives 0.0 Hz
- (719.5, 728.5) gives 2.7 Hz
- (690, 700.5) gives 0.7 Hz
